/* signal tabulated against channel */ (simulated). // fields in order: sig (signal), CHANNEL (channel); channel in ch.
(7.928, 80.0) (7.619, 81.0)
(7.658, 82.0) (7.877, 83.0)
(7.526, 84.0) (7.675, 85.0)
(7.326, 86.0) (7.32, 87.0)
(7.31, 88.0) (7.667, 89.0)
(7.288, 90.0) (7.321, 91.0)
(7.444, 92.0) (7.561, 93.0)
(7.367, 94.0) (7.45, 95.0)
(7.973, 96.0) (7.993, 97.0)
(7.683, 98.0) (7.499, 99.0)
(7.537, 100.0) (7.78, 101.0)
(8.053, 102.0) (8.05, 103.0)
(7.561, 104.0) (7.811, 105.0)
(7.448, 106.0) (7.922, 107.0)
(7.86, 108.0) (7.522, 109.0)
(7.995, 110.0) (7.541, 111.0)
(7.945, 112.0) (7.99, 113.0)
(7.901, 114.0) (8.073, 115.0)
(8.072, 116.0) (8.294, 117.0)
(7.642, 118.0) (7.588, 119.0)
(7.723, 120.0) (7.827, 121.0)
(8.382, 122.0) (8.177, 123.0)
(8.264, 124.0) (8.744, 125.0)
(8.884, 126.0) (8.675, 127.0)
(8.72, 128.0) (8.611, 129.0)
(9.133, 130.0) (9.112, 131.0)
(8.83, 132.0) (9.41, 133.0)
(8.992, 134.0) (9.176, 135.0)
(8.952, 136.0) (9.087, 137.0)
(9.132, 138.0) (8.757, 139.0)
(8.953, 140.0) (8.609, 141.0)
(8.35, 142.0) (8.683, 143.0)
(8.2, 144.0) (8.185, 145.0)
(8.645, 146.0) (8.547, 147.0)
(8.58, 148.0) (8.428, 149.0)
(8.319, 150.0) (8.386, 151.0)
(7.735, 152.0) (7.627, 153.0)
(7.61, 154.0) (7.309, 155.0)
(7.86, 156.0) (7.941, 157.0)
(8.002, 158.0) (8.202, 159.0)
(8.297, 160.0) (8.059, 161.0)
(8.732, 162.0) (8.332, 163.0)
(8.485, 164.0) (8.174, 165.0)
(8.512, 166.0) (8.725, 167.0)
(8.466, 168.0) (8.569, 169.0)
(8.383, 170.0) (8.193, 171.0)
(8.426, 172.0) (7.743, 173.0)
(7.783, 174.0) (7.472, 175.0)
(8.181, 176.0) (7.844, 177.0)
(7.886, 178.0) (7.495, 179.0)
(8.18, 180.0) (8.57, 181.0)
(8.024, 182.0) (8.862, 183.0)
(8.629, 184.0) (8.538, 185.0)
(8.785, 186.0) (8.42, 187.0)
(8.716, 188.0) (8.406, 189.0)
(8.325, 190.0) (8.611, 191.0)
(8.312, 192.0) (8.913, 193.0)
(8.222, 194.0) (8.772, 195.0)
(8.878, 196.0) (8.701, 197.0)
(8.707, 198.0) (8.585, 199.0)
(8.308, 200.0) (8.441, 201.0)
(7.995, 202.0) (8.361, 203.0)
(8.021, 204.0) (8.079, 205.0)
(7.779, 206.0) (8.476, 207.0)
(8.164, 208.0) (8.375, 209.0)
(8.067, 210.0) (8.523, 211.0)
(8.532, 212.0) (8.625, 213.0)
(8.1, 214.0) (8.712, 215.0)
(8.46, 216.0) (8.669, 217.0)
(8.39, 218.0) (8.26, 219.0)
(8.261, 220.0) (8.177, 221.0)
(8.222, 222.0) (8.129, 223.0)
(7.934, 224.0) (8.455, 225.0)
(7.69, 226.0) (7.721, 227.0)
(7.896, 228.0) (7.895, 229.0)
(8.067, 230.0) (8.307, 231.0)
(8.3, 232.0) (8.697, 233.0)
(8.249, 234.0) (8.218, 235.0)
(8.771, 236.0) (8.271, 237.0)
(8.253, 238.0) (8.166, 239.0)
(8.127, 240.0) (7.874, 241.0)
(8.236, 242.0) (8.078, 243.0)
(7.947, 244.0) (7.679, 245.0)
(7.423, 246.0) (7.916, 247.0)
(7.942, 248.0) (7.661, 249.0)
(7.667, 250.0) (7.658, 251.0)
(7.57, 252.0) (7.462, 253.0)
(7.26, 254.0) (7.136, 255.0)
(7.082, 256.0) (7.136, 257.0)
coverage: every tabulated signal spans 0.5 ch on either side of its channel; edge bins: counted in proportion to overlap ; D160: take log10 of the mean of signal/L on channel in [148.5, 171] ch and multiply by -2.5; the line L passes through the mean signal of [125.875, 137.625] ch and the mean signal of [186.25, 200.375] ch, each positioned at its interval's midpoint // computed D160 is 0.08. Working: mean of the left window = 8.97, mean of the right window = 8.57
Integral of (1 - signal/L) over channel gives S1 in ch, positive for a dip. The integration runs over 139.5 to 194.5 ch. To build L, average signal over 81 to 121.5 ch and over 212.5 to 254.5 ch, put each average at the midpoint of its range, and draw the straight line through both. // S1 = -2.7 ch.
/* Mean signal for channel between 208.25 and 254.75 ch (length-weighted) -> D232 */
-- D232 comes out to 8.1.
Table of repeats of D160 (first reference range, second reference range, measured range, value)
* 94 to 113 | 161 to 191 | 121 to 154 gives -0.08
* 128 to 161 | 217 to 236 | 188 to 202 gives -0.03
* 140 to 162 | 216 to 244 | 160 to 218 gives -0.02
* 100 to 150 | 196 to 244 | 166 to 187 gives 0.01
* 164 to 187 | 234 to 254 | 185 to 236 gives -0.03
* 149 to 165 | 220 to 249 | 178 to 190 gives -0.04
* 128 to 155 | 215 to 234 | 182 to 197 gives -0.03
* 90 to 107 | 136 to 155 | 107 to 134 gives -0.03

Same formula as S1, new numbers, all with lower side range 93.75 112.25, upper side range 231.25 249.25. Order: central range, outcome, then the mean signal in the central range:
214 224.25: -0.3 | 8.32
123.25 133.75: -1.4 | 8.83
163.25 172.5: -0.6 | 8.43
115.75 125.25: -0.3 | 8.05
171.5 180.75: 0.0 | 7.91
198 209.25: -0.3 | 8.25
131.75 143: -1.6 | 8.92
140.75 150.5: -0.7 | 8.45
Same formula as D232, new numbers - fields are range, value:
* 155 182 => 8.15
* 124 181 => 8.4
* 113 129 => 8.2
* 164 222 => 8.35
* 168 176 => 8.11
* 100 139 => 8.28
